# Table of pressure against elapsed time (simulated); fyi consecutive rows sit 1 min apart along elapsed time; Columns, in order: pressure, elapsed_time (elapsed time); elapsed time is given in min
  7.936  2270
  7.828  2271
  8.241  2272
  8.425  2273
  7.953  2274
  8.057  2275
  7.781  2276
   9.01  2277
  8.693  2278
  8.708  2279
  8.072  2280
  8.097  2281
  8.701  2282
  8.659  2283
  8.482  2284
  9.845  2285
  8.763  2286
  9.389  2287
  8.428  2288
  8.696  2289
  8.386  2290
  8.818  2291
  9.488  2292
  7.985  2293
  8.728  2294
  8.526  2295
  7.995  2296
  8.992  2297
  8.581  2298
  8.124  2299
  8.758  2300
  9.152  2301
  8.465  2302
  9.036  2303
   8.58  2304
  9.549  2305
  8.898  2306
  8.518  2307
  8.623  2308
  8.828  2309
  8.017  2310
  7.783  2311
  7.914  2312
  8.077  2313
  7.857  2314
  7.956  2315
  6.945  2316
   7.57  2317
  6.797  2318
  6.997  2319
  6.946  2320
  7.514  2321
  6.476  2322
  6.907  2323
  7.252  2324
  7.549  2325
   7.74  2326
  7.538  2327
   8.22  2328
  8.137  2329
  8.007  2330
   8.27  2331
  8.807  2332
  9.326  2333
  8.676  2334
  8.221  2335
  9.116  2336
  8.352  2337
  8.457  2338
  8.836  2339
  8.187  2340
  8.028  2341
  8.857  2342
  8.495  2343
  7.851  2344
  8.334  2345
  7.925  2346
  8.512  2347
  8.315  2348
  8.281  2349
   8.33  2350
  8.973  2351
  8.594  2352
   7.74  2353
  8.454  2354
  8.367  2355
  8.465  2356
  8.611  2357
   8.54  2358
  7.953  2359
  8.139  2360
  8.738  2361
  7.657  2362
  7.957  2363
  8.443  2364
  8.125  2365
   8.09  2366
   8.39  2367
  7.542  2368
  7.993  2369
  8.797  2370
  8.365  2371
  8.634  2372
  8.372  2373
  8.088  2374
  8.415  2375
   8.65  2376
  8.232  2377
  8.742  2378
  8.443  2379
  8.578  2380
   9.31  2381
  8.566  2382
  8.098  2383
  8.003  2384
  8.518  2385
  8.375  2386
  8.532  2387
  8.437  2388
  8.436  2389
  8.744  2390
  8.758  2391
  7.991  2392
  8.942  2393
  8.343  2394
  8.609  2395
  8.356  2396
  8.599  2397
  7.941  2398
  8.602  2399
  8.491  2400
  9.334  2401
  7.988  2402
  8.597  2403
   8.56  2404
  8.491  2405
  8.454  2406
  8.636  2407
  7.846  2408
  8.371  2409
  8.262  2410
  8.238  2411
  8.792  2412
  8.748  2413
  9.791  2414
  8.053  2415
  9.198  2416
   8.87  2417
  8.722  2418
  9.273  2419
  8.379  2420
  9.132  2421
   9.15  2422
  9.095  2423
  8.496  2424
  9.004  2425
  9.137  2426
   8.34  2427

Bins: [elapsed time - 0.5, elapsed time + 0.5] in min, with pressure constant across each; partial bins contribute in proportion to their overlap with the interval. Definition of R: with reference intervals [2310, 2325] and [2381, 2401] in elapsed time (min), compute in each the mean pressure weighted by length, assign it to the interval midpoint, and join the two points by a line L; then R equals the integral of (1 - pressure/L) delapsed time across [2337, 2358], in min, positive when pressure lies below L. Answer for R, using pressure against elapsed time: -1.5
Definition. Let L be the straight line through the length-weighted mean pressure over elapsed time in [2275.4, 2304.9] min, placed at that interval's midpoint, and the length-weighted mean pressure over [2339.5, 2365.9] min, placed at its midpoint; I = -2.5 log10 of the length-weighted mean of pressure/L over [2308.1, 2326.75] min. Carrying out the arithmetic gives 0.132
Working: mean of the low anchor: 8.66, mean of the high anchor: 8.3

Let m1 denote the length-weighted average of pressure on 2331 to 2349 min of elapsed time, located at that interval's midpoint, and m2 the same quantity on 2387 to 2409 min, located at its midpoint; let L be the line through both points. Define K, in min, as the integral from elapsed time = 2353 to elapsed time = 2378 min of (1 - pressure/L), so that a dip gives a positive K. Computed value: 0.6 min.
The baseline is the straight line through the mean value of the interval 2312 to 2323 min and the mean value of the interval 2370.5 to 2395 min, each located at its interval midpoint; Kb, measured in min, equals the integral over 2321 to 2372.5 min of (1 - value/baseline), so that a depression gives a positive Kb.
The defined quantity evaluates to -2.50 min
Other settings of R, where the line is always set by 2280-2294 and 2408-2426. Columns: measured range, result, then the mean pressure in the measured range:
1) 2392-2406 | 0.4 min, 8.51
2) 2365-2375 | 0.6 min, 8.25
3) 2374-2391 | 0.5 min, 8.5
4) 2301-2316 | 0.6 min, 8.41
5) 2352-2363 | 0.6 min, 8.27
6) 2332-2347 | 0.4 min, 8.49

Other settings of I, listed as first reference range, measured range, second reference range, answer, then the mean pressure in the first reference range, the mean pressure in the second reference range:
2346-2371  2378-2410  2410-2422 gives 0.02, 8.29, 8.83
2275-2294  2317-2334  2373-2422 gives 0.12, 8.65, 8.56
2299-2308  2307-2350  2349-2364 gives 0.07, 8.81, 8.33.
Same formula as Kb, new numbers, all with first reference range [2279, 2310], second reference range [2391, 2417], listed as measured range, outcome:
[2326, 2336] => 0.3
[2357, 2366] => 0.4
